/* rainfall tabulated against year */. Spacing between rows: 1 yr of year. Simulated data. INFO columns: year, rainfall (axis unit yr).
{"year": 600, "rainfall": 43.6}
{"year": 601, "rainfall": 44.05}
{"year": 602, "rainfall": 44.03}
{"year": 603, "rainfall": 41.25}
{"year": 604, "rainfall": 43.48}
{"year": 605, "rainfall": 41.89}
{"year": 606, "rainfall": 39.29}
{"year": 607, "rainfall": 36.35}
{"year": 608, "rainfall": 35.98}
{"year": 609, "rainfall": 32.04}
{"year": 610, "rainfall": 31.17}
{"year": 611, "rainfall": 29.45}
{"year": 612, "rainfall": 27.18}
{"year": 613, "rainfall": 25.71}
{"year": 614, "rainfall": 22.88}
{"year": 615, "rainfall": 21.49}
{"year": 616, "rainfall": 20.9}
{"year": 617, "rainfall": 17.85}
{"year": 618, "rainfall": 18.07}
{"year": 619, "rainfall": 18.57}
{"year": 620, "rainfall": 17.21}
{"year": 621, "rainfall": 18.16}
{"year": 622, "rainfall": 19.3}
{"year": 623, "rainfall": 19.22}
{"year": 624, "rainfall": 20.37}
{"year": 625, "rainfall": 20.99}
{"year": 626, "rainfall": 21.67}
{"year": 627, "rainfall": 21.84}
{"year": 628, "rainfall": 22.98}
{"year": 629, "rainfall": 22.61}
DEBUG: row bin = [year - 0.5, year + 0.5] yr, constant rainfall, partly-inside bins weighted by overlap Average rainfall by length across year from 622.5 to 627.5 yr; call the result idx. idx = 20.8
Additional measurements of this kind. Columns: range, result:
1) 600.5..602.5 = 44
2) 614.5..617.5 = 20.1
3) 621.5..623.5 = 19.3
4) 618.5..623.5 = 18.5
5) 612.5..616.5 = 22.7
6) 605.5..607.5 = 37.8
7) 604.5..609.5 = 37.1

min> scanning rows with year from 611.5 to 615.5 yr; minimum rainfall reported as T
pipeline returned 21.49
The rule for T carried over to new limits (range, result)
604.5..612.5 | 27.18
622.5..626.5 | 19.22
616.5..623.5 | 17.21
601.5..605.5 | 41.25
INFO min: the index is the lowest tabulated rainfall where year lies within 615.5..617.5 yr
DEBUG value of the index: 17.85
